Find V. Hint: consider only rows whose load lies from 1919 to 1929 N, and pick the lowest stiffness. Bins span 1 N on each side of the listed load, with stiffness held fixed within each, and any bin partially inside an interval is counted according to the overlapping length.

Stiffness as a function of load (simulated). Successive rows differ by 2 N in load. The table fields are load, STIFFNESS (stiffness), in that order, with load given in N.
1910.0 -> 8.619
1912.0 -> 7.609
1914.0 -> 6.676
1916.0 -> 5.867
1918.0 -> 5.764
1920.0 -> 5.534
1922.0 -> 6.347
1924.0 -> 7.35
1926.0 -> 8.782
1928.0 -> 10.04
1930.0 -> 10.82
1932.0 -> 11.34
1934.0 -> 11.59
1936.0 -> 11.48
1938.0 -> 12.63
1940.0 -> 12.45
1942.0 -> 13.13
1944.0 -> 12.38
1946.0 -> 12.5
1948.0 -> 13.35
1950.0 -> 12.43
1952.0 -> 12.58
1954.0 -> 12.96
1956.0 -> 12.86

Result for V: 5.534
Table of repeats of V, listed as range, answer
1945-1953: 12.43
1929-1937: 10.82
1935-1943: 11.48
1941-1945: 12.38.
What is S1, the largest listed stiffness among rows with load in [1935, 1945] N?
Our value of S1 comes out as 13.13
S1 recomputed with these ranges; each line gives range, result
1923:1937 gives 11.59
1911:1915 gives 7.609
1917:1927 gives 8.782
